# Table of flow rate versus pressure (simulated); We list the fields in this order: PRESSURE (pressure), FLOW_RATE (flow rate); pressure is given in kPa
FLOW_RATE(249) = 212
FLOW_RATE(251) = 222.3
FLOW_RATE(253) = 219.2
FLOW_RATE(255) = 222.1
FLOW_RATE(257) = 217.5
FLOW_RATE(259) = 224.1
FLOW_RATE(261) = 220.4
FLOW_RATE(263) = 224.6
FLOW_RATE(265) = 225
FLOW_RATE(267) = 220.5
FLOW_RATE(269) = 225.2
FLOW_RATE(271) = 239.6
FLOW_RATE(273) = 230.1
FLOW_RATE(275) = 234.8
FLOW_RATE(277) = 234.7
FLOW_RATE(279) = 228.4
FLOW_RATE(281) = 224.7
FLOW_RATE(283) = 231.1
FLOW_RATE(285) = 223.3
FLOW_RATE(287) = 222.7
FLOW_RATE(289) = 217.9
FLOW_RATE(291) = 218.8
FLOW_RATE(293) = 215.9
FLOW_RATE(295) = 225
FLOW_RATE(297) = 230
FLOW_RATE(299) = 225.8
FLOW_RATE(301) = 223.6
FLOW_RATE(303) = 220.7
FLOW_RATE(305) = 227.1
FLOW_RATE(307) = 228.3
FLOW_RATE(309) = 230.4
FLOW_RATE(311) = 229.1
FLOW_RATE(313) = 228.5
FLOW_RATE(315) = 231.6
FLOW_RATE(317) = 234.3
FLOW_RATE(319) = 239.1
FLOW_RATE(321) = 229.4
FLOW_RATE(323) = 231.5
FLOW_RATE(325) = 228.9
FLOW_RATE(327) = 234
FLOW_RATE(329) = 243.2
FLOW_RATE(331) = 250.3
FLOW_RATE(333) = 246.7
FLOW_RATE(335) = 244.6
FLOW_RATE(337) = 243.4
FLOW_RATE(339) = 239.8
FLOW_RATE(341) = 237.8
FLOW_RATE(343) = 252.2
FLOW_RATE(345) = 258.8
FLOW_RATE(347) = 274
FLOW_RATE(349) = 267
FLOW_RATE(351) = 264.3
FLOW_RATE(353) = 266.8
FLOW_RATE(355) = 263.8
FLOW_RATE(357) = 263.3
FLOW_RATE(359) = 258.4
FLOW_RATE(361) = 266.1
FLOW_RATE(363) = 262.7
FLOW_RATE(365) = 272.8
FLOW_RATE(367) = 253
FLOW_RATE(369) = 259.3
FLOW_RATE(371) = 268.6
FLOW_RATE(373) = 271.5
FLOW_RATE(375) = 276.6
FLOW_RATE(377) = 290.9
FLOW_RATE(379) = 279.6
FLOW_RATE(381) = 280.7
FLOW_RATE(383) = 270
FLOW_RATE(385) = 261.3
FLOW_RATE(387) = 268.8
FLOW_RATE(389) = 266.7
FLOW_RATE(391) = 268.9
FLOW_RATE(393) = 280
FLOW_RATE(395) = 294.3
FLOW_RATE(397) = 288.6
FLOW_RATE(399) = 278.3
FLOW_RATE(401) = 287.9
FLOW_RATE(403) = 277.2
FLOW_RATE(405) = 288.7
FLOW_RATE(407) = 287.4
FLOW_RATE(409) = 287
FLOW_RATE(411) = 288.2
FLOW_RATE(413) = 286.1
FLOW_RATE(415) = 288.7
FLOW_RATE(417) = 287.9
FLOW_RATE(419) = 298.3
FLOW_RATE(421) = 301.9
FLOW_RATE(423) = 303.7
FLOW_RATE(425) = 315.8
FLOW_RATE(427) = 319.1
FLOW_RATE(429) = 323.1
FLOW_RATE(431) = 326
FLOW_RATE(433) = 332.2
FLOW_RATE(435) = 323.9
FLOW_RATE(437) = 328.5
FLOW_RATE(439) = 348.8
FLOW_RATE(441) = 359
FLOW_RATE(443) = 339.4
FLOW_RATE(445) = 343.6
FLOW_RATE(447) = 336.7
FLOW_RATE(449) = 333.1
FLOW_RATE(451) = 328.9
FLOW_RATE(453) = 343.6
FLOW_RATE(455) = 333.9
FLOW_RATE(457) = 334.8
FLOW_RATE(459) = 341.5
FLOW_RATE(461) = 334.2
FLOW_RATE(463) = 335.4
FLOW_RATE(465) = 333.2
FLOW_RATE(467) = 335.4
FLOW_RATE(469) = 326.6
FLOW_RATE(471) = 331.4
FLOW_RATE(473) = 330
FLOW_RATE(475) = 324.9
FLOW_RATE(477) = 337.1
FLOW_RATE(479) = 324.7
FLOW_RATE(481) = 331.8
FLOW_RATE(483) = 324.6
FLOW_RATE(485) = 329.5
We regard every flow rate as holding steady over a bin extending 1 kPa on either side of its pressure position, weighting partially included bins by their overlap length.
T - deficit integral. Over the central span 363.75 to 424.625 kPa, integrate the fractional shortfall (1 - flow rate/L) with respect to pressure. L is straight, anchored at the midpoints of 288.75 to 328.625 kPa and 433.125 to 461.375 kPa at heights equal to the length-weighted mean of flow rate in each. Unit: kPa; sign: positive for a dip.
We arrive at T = 3.1 kPa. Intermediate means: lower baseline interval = 228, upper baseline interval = 338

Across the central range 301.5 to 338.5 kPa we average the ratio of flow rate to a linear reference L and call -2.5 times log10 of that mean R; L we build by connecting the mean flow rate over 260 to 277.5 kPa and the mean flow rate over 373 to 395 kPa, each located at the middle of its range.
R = 0.07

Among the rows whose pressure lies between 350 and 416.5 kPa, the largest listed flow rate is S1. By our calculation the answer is 294.3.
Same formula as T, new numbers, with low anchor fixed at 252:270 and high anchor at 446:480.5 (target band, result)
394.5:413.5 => 0.9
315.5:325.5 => 0.9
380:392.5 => 0.9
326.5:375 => 2.5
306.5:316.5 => 0.8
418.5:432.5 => -0.1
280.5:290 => 0.5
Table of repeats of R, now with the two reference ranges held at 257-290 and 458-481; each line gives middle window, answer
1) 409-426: 0.03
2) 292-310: 0.07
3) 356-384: 0.04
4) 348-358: 0.02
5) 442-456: -0.05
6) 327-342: 0.07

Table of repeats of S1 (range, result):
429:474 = 359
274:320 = 239.1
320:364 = 274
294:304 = 230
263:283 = 239.6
